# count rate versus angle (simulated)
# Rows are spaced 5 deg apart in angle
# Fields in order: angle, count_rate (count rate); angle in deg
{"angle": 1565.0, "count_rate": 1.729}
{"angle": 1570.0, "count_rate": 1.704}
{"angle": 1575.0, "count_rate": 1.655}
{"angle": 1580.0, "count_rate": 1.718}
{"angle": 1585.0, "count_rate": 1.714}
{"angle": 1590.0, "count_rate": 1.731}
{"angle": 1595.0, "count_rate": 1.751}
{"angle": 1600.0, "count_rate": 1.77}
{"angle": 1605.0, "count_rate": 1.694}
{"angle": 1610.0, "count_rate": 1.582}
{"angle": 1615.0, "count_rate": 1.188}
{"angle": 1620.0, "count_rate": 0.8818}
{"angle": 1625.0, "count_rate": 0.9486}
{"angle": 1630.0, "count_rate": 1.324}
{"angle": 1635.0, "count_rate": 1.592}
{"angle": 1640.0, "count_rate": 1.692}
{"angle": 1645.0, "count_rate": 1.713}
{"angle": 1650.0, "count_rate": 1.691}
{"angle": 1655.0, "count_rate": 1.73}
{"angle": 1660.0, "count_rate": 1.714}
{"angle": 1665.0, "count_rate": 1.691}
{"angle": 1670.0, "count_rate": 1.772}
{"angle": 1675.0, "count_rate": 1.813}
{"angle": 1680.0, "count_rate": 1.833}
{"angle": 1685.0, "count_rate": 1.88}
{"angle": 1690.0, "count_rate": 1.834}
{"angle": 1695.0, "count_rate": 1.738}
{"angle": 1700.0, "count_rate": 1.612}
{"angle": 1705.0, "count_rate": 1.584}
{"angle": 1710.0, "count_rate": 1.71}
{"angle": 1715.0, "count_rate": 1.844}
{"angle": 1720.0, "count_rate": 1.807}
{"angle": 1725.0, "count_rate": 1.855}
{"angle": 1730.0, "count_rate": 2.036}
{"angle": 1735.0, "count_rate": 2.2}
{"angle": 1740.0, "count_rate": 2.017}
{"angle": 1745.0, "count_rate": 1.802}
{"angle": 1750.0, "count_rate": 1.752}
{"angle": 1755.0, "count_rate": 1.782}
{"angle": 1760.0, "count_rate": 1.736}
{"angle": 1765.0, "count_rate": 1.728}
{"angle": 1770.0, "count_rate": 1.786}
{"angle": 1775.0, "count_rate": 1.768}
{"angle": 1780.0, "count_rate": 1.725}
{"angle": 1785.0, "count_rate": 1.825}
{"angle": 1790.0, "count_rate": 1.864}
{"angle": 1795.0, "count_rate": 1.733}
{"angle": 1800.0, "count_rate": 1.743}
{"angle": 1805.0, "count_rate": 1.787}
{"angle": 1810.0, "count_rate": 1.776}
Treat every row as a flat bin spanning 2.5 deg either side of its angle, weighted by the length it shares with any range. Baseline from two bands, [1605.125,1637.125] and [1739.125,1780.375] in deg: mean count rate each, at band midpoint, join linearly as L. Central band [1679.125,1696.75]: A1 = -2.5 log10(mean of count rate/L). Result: -0.20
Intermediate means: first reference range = 1.28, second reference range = 1.78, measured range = 1.82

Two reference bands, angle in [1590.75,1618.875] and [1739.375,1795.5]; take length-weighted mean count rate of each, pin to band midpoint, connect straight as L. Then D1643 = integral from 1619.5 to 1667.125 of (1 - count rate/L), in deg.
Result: 3.0 deg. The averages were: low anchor 1.57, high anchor 1.79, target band 1.52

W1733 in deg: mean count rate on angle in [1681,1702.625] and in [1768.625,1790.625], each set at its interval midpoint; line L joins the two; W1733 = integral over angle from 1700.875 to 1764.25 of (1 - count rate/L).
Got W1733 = -2.0 deg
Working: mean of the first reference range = 1.77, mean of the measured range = 1.83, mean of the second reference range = 1.79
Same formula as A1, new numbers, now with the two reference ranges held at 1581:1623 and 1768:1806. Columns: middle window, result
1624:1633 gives 0.30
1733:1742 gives -0.22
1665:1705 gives -0.08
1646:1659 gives -0.07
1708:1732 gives -0.10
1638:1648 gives -0.07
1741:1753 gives -0.05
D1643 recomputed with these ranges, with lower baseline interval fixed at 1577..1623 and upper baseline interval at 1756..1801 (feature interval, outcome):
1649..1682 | -2.4 deg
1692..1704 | 0.0 deg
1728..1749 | -3.3 deg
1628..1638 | 0.7 deg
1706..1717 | -0.4 deg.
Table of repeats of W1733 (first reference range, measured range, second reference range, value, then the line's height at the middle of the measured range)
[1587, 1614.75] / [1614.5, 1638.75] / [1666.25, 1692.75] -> 7.1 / 1.71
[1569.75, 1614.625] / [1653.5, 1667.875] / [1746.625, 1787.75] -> 0.0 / 1.71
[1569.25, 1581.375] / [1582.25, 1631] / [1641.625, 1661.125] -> 6.7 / 1.7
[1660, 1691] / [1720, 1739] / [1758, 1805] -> -2.3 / 1.78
